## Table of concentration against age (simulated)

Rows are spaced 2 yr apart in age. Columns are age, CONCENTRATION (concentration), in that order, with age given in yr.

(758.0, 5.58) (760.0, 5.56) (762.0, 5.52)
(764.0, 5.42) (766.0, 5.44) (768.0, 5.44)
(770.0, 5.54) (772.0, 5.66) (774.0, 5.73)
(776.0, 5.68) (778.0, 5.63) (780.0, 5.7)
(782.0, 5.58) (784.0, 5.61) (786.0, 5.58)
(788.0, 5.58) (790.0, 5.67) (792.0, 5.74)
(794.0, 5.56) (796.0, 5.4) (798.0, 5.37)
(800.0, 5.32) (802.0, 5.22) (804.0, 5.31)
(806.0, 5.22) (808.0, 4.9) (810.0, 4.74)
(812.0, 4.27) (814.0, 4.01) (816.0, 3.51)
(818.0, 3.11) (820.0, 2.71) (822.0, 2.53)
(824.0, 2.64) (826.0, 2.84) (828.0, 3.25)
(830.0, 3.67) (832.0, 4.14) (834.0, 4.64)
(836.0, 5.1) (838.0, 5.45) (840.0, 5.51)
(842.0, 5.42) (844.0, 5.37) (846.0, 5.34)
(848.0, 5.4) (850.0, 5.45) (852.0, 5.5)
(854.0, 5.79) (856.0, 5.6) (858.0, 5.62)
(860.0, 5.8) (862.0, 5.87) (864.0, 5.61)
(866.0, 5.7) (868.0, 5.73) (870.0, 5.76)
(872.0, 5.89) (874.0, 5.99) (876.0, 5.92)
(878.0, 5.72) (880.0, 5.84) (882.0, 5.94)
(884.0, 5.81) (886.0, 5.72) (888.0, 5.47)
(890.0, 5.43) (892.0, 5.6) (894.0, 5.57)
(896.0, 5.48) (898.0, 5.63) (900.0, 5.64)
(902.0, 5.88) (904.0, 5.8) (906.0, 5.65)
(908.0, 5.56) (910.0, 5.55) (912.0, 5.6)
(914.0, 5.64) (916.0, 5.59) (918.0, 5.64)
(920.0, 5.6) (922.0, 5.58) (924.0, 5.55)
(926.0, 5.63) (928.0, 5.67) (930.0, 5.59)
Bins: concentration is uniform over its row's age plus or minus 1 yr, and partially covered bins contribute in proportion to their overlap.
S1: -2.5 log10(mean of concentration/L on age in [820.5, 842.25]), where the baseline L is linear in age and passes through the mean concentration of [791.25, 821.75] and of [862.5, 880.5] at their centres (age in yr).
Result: 0.257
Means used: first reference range 4.63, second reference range 5.8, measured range 4.03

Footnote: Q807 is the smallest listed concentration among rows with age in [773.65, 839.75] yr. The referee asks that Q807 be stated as 2.53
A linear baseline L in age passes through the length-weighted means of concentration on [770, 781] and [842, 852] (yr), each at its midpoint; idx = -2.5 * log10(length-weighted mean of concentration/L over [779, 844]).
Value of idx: 0.184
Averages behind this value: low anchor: 5.67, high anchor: 5.4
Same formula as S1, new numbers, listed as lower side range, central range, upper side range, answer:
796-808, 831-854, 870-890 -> 0.06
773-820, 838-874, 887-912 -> -0.04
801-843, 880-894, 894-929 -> -0.09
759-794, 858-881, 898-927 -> -0.03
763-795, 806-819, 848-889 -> 0.33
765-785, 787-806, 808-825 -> -0.20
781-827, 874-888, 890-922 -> -0.08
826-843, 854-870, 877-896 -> -0.12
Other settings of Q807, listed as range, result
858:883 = 5.61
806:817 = 3.51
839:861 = 5.34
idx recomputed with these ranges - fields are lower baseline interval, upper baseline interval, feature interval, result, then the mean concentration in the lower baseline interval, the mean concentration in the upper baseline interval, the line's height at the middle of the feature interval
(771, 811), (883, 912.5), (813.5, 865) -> 0.20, 5.46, 5.63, 5.54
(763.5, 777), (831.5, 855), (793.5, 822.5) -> 0.20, 5.56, 5.28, 5.42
